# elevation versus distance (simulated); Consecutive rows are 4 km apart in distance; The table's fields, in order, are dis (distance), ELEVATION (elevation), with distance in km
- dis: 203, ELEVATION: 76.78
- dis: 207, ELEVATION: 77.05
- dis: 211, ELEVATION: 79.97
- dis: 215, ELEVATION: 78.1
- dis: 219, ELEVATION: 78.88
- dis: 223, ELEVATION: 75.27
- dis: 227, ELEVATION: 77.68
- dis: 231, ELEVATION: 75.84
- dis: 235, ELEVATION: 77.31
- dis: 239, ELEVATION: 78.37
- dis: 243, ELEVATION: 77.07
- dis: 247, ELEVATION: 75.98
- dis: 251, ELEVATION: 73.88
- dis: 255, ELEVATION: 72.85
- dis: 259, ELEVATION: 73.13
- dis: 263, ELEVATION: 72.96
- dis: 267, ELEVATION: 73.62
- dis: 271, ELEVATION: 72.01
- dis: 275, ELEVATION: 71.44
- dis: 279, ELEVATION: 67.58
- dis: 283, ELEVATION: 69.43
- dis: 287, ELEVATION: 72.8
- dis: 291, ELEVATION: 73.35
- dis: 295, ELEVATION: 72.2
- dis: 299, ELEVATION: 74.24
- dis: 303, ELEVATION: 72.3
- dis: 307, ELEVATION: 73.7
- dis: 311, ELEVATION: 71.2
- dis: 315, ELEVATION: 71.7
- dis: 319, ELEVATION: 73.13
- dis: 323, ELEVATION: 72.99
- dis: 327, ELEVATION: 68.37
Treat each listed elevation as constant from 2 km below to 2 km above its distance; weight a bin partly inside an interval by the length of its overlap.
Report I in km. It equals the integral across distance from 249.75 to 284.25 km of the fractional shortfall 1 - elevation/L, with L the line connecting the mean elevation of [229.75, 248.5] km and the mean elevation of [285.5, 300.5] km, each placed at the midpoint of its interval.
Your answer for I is 1.43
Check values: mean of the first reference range 77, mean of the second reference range 73.1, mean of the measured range 71.9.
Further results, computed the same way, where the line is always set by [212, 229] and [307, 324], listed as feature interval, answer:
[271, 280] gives 0.5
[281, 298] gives 0.4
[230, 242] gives -0.1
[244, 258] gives 0.3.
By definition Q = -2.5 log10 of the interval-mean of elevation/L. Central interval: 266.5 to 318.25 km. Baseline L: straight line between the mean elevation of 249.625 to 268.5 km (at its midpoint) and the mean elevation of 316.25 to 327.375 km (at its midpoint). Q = 0.009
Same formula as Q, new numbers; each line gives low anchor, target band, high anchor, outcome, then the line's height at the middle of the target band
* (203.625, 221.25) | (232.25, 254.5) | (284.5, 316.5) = 0.00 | 76.3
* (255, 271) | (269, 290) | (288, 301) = 0.04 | 73.1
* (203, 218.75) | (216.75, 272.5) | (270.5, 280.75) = -0.02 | 74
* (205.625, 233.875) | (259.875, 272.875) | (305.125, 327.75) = 0.03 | 74.9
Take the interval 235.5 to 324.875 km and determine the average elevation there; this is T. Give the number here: 73.1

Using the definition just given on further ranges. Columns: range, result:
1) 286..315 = 72.8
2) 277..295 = 70.9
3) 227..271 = 75.1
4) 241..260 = 74.7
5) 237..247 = 77.4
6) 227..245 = 77.2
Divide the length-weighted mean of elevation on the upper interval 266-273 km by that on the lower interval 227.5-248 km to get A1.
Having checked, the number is 0.9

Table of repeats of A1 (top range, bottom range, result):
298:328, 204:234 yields 0.93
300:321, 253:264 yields 0.99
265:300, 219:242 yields 0.93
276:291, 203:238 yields 0.91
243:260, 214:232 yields 0.96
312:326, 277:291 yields 1.03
